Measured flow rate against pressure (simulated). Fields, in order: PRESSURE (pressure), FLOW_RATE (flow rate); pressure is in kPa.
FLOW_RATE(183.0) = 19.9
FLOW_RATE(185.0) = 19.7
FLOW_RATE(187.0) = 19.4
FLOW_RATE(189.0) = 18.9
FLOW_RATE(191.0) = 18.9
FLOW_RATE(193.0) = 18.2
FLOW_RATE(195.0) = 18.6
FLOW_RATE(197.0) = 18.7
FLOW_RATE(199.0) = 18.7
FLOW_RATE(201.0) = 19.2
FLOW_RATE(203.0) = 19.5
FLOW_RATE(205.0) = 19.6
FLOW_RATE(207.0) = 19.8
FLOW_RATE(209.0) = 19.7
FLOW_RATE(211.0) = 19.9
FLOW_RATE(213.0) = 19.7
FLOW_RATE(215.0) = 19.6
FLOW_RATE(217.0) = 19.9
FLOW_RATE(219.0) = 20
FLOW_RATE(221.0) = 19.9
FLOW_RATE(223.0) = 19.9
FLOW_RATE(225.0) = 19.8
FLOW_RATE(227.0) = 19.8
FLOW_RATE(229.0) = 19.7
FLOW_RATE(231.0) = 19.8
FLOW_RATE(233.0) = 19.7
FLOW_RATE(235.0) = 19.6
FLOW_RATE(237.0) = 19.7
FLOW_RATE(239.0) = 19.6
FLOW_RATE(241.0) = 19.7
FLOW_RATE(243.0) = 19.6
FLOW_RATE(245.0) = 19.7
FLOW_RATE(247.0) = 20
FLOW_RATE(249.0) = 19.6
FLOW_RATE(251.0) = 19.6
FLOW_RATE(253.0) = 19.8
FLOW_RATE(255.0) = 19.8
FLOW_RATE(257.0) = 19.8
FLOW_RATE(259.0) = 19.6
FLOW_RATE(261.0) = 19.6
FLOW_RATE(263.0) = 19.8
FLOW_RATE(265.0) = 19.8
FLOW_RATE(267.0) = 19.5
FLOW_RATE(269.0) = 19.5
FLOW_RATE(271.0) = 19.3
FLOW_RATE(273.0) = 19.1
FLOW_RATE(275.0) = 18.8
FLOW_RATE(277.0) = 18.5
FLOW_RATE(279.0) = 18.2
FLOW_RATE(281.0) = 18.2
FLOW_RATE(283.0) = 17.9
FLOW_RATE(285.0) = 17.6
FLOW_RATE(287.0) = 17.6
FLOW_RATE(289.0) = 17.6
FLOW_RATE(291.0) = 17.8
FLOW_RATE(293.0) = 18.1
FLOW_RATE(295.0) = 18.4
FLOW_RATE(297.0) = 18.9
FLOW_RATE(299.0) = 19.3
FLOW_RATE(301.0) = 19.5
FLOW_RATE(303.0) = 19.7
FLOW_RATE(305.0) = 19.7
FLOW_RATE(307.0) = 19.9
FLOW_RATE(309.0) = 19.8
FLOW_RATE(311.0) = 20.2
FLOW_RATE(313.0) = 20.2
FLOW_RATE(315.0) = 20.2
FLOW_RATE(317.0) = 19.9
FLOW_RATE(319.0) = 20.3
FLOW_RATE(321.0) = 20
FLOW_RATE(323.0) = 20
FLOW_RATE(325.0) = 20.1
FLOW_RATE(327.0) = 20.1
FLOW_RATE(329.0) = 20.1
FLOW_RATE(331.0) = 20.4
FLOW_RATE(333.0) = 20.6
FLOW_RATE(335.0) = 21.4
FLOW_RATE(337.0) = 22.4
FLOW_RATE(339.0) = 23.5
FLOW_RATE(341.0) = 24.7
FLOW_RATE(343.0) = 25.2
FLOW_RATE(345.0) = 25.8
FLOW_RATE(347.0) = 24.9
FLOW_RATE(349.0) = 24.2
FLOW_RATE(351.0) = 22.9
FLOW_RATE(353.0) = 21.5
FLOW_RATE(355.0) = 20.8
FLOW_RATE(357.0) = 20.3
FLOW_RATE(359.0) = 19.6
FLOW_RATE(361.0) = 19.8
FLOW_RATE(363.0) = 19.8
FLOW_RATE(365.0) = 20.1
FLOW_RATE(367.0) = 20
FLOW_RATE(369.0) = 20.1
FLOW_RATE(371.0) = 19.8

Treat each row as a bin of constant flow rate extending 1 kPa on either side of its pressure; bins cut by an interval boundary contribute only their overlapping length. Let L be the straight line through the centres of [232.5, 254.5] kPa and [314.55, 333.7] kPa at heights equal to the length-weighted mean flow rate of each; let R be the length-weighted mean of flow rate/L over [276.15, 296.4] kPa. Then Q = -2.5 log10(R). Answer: 0.11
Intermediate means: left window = 19.7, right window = 20.2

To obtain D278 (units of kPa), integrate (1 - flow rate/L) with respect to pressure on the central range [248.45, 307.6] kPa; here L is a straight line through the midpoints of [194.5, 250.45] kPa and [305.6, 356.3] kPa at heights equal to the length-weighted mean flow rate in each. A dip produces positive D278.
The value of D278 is 4.6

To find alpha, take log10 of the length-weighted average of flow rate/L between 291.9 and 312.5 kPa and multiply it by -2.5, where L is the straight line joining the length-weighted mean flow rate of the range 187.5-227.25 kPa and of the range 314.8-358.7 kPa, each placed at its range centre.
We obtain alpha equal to 0.10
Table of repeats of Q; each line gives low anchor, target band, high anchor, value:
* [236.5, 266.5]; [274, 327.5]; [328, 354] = 0.126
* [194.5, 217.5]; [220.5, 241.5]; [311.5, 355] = 0.008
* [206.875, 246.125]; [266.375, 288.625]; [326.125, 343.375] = 0.125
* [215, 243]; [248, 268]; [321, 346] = 0.037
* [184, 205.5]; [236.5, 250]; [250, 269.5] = -0.010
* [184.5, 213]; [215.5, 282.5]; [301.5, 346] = 0.023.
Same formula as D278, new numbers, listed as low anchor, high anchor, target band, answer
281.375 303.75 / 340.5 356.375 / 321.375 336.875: 1.0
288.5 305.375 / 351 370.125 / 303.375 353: -4.9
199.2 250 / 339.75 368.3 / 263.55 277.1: 0.8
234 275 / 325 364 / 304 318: 0.7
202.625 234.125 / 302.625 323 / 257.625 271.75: 0.2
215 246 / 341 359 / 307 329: 2.1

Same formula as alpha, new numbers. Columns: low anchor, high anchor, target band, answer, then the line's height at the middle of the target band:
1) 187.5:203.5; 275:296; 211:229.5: -0.07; 18.6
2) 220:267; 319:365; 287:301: 0.13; 20.7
